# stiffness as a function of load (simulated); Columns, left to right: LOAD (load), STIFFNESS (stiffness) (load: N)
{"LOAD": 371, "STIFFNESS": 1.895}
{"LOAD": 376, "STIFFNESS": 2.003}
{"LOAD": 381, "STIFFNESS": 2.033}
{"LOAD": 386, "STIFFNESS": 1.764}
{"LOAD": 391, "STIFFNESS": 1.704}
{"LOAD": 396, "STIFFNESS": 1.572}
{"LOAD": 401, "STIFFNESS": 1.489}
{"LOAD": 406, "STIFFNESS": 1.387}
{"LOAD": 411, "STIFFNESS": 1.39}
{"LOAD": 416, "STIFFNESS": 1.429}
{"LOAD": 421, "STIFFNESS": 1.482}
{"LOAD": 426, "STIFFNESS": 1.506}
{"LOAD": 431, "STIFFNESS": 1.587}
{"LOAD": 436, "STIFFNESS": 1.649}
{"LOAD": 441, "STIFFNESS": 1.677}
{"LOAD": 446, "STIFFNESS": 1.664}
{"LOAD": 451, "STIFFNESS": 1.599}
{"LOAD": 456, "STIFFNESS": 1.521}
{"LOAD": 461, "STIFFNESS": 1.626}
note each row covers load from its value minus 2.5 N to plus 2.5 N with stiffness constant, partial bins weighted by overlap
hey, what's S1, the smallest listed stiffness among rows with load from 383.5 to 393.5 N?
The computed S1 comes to 1.704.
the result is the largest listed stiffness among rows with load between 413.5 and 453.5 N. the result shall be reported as 1.677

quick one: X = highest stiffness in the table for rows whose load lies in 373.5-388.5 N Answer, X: 2.033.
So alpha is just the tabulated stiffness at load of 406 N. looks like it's 1.387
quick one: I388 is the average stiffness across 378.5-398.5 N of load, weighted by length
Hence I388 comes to 1.77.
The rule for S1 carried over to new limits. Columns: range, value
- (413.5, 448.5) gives 1.429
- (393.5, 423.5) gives 1.387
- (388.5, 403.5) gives 1.489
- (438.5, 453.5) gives 1.599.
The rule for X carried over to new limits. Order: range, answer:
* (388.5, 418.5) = 1.704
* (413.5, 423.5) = 1.482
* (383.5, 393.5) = 1.764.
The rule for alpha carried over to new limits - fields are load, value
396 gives 1.572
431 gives 1.587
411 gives 1.39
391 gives 1.704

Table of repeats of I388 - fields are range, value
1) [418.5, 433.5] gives 1.52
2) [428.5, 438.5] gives 1.62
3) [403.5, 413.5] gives 1.39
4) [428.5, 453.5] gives 1.64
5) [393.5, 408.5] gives 1.48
